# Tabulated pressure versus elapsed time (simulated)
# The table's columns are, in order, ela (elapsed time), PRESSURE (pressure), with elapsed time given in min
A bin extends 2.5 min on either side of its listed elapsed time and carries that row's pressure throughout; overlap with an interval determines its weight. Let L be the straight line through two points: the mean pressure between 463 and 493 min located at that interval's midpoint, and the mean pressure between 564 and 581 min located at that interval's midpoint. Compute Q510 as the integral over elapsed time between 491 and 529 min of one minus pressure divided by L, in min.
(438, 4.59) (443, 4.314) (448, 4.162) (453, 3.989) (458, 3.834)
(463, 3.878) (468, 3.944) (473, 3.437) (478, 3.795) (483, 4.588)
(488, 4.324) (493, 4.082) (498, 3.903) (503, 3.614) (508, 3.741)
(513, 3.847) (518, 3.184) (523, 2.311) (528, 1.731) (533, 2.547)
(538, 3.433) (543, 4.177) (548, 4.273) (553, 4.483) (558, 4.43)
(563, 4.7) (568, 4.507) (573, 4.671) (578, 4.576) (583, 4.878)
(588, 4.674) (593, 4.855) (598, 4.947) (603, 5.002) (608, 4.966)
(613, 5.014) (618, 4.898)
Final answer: 7.6 min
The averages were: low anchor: 4.01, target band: 3.35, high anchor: 4.6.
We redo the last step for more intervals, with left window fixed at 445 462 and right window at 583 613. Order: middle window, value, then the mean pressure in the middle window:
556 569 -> 0.3 min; 4.55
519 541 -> 9.3 min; 2.59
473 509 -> 2.1 min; 3.98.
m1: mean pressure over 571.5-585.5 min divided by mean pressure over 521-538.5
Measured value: 1.96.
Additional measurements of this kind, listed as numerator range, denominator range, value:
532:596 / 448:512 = 1.11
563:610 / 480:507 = 1.17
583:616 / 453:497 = 1.23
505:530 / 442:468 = 0.75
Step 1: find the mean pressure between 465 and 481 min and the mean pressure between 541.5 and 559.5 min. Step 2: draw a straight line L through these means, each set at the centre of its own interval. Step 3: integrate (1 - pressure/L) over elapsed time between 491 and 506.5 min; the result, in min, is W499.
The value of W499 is 0.4 min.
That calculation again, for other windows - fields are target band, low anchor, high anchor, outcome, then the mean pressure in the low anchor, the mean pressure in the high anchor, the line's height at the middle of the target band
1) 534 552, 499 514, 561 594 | 1.5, 3.74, 4.69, 4.23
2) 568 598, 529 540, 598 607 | -2.7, 2.8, 4.98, 4.35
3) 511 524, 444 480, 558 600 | 3.3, 3.88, 4.71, 4.27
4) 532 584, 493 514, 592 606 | 2.3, 3.81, 4.94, 4.46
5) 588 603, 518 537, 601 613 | -0.9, 2.42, 4.99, 4.62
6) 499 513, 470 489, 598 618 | 1.6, 4.01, 4.98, 4.21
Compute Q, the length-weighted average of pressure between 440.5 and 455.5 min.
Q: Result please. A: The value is 4.15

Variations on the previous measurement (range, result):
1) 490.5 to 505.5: 3.87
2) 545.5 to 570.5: 4.48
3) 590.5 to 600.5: 4.9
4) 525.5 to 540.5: 2.57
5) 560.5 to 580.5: 4.61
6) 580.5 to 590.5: 4.78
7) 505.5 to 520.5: 3.59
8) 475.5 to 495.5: 4.2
